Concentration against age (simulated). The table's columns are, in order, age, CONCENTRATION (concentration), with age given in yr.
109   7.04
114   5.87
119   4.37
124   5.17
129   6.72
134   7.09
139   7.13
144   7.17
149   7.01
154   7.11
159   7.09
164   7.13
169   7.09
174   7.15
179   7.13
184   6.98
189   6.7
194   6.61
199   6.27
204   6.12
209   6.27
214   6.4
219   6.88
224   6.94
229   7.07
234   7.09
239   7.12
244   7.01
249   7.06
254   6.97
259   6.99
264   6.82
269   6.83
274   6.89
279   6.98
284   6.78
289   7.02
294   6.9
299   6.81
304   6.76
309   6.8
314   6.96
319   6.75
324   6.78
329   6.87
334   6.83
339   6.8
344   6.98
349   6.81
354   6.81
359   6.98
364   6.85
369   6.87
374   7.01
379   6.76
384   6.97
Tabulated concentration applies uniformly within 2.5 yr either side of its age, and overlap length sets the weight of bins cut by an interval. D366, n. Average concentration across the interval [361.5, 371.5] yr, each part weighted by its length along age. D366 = 6.86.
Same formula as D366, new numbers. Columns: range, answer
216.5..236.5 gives 7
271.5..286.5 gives 6.88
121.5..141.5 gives 6.53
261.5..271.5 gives 6.83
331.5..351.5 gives 6.86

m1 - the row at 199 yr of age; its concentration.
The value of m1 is 6.27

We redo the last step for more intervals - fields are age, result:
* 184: 6.98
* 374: 7.01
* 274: 6.89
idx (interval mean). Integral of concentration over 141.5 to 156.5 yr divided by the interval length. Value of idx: 7.1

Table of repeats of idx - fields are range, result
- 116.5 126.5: 4.77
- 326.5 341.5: 6.83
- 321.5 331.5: 6.83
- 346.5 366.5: 6.86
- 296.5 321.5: 6.82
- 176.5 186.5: 7.06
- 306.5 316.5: 6.88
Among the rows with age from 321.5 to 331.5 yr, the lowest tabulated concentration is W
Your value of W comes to 6.78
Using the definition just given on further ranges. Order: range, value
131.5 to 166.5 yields 7.01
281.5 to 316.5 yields 6.76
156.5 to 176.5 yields 7.09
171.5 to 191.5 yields 6.7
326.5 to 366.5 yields 6.8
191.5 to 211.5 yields 6.12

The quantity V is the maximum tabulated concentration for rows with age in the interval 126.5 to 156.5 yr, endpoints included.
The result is 7.17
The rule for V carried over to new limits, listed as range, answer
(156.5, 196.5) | 7.15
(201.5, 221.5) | 6.88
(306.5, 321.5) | 6.96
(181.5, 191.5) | 6.98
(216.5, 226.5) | 6.94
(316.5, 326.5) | 6.78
